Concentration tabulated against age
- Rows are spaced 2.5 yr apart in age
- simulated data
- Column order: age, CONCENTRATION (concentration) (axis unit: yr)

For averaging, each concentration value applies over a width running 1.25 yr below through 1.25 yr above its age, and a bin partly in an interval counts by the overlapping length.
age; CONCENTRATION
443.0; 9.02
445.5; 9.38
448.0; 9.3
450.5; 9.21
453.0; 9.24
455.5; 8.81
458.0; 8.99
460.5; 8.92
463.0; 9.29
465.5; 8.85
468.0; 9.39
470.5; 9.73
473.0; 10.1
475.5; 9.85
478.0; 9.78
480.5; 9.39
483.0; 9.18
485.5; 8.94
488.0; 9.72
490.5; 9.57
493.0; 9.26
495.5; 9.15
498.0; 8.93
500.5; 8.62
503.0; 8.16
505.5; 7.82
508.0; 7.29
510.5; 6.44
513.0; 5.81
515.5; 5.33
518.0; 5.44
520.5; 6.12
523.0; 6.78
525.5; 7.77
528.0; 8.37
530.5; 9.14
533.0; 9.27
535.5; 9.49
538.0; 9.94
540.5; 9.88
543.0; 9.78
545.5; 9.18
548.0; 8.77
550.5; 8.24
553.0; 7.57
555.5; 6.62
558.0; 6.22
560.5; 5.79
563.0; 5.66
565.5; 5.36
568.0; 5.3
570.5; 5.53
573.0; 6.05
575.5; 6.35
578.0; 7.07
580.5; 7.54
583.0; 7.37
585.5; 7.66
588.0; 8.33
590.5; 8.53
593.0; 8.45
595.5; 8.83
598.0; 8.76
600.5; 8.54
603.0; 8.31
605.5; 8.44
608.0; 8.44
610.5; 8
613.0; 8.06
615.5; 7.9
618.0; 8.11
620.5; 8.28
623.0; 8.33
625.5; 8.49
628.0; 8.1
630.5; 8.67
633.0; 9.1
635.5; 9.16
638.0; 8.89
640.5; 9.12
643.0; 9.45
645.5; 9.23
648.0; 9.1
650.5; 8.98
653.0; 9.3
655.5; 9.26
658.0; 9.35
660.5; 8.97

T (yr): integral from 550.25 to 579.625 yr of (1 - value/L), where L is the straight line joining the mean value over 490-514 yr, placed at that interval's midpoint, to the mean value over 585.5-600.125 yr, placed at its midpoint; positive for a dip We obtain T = 7.4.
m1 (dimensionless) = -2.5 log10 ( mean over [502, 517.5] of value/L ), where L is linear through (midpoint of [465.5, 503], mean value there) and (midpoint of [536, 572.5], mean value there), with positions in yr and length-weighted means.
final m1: 0.276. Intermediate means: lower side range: 9.34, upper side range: 7.43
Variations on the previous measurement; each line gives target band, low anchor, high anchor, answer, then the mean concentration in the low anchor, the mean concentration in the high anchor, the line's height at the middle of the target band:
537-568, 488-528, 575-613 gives 0.03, 7.6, 8.08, 7.84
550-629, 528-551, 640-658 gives 0.23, 9.28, 9.22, 9.25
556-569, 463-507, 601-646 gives 0.47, 9.19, 8.55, 8.83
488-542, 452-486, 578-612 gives 0.11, 9.33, 8.2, 8.92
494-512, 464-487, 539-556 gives 0.14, 9.47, 8.68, 9.17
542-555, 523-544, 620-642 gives 0.05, 9.05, 8.7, 9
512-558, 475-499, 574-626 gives 0.11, 9.37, 8.07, 8.82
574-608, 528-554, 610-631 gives 0.07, 9.1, 8.21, 8.54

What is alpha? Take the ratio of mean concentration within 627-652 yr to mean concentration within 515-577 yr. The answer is 1.22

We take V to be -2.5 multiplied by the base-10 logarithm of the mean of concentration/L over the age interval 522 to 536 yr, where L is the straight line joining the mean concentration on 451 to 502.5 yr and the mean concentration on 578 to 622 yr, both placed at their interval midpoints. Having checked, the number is 0.04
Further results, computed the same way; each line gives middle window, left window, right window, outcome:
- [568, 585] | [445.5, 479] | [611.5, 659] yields 0.333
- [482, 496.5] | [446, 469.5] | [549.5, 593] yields -0.101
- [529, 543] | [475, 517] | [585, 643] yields -0.136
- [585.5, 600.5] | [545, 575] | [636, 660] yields -0.124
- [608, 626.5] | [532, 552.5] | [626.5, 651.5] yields 0.108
